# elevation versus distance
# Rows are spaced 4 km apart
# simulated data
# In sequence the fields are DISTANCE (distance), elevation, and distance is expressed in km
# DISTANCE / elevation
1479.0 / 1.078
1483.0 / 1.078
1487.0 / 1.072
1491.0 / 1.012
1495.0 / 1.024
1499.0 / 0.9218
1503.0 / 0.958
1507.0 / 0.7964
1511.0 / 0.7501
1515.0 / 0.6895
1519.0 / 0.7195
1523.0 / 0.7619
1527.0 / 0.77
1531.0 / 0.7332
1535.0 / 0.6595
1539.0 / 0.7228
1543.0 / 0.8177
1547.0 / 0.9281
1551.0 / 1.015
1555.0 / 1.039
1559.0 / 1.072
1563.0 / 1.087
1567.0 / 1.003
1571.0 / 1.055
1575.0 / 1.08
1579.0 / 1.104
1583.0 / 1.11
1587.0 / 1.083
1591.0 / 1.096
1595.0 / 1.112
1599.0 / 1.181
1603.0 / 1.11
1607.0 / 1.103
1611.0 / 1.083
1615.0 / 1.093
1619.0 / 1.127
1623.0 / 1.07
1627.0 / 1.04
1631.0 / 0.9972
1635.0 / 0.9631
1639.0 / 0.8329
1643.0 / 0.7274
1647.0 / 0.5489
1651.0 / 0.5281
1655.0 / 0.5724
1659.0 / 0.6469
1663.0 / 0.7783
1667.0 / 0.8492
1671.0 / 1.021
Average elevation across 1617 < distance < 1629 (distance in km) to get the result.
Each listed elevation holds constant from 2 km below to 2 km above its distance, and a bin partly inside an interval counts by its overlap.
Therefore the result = 1.08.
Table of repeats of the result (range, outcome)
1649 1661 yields 0.582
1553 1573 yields 1.05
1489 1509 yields 0.942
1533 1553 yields 0.829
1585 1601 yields 1.12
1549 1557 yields 1.03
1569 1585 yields 1.09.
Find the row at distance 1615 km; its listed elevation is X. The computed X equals 1.093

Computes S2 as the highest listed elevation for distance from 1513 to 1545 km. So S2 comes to 0.8177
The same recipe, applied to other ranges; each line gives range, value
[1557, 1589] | 1.11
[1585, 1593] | 1.096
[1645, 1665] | 0.7783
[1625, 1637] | 1.04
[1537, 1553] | 1.015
